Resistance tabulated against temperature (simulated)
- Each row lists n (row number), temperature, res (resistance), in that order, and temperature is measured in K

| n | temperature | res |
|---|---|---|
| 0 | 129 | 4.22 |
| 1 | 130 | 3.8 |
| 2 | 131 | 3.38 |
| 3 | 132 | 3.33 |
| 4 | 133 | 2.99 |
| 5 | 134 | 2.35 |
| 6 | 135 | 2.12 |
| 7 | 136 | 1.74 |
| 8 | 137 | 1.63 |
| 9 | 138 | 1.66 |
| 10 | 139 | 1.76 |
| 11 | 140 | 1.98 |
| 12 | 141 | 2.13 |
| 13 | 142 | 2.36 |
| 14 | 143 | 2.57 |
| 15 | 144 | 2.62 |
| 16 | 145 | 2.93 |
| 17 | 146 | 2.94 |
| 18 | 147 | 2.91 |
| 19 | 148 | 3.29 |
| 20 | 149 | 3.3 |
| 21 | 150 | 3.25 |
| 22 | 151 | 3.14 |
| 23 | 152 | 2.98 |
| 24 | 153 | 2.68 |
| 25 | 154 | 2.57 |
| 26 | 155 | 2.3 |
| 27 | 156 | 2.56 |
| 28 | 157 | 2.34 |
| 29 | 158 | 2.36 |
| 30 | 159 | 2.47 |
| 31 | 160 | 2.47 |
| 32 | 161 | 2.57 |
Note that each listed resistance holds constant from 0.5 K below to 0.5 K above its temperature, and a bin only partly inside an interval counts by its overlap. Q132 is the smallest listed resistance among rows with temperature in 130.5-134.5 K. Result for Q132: 2.35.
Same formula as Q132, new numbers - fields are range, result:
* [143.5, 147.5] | 2.62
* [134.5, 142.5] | 1.63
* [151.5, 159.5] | 2.3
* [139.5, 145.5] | 1.98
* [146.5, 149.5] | 2.91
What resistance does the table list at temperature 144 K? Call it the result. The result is 2.62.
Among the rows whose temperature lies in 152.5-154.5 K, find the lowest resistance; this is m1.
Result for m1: 2.57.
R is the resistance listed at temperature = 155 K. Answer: 2.3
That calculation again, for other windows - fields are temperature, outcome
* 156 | 2.56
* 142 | 2.36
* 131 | 3.38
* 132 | 3.33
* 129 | 4.22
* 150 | 3.25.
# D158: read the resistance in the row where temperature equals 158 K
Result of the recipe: 2.36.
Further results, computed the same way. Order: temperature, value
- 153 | 2.68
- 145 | 2.93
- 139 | 1.76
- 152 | 2.98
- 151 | 3.14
